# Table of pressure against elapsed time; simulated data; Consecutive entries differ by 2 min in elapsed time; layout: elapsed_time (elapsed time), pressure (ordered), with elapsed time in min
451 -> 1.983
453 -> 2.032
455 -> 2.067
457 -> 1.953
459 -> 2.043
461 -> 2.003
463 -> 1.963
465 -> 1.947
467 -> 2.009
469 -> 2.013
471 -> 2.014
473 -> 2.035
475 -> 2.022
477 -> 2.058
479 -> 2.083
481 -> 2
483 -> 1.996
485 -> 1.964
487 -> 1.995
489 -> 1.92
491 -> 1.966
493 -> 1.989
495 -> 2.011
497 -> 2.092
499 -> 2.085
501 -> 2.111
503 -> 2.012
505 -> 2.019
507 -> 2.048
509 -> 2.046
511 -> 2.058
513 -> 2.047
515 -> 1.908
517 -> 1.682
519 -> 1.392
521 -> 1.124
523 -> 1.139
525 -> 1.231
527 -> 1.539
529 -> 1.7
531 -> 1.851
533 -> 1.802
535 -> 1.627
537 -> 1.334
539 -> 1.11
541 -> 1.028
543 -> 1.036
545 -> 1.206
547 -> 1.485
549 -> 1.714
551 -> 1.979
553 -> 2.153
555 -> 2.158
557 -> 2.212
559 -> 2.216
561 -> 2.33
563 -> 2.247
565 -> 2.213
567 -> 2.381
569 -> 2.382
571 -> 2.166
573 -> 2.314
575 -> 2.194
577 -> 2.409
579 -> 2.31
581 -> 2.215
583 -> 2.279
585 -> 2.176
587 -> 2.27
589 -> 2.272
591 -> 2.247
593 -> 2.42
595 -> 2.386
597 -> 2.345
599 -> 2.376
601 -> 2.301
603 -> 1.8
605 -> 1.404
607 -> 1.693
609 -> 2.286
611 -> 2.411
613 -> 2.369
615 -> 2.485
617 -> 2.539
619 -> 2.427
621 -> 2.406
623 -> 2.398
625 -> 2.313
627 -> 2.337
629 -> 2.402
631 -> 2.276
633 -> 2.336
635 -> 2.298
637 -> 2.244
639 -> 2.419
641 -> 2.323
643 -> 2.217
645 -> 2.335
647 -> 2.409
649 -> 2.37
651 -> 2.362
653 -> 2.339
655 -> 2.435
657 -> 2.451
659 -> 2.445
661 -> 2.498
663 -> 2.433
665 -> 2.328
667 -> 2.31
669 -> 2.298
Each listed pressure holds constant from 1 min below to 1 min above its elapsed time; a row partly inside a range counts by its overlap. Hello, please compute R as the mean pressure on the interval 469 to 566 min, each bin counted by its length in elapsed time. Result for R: 1.83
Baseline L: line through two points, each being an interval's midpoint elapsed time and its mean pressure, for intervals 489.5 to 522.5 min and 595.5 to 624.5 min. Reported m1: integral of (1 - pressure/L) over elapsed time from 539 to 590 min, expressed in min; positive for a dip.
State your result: 1.5 min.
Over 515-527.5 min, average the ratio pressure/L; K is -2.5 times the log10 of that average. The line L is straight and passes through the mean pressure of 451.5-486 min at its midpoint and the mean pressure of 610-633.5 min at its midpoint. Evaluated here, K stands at 0.471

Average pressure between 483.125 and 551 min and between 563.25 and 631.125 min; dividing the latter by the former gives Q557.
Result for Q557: 1.33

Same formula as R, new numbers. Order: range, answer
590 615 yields 2.18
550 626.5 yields 2.25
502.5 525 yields 1.74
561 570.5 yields 2.3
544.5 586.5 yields 2.14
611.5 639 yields 2.37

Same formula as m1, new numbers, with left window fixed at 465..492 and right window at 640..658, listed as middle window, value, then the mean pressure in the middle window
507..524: 3.13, 1.7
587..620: 0.42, 2.24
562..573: -0.46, 2.28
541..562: 3.40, 1.81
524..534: 2.30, 1.62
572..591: -0.44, 2.27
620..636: -0.21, 2.35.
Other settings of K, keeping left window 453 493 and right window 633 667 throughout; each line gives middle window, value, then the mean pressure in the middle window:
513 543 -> 0.40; 1.47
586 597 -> -0.04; 2.32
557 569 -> -0.05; 2.28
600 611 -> 0.17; 1.94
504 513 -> 0.02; 2.04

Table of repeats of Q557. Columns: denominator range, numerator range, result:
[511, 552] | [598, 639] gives 1.50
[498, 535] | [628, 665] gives 1.34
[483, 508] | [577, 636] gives 1.13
